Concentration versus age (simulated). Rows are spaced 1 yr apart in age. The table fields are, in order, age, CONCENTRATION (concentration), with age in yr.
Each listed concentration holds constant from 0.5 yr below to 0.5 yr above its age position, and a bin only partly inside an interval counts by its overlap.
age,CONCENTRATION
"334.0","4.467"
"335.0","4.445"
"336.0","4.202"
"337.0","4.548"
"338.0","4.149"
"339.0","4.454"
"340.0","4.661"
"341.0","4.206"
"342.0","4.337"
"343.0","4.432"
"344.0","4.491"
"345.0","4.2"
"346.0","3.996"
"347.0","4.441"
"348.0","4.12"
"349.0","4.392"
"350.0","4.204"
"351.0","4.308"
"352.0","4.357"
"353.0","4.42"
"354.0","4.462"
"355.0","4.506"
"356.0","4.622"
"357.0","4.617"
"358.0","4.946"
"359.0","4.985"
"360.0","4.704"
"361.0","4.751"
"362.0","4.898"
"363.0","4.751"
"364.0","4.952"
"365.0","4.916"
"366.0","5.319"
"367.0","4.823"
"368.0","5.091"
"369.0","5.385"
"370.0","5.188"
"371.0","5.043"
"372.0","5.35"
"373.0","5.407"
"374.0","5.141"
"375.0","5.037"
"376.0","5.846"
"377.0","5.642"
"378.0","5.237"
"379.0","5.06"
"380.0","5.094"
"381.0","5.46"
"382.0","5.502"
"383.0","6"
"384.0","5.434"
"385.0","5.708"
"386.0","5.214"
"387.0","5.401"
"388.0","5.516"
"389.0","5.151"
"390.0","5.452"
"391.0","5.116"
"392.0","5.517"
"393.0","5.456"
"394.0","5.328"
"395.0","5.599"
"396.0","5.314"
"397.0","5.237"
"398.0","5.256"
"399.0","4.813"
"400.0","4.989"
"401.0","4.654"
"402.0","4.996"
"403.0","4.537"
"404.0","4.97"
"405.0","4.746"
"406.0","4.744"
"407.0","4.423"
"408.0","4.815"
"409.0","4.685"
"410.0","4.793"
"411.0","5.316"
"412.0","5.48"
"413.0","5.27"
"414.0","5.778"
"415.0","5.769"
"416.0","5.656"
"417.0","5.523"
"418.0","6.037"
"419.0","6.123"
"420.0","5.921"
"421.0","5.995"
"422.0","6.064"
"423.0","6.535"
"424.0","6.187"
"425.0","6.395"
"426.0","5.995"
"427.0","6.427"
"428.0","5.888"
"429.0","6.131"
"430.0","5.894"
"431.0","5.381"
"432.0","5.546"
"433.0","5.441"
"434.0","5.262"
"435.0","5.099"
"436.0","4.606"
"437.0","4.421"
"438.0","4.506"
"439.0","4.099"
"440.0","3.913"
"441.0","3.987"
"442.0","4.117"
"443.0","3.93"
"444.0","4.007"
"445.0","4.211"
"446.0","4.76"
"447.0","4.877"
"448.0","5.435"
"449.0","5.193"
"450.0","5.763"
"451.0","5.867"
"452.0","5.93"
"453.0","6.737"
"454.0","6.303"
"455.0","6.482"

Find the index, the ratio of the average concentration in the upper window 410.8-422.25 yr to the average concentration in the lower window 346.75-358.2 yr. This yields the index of 1.30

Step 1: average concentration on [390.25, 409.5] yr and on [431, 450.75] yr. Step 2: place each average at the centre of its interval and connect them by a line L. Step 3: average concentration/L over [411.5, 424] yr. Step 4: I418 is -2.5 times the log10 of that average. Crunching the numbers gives -0.20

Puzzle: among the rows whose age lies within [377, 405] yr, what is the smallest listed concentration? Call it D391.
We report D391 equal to 4.537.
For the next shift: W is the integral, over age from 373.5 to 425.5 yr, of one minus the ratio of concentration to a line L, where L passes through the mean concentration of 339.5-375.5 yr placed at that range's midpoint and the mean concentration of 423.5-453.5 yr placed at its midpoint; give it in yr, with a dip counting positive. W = -4.4 yr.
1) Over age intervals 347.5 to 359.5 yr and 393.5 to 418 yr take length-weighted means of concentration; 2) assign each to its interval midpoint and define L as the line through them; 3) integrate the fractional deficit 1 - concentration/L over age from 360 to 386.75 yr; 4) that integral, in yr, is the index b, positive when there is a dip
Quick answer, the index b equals -2.8 yr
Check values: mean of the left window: 4.49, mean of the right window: 5.13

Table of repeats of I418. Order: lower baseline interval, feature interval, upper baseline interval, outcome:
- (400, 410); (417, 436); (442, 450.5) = -0.231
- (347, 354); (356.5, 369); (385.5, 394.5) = -0.062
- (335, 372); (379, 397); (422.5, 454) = -0.113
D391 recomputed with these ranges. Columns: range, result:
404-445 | 3.913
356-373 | 4.617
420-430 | 5.888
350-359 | 4.204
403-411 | 4.423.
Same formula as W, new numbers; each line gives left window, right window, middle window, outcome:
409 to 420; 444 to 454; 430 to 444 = 2.03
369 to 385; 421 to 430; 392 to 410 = 2.43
